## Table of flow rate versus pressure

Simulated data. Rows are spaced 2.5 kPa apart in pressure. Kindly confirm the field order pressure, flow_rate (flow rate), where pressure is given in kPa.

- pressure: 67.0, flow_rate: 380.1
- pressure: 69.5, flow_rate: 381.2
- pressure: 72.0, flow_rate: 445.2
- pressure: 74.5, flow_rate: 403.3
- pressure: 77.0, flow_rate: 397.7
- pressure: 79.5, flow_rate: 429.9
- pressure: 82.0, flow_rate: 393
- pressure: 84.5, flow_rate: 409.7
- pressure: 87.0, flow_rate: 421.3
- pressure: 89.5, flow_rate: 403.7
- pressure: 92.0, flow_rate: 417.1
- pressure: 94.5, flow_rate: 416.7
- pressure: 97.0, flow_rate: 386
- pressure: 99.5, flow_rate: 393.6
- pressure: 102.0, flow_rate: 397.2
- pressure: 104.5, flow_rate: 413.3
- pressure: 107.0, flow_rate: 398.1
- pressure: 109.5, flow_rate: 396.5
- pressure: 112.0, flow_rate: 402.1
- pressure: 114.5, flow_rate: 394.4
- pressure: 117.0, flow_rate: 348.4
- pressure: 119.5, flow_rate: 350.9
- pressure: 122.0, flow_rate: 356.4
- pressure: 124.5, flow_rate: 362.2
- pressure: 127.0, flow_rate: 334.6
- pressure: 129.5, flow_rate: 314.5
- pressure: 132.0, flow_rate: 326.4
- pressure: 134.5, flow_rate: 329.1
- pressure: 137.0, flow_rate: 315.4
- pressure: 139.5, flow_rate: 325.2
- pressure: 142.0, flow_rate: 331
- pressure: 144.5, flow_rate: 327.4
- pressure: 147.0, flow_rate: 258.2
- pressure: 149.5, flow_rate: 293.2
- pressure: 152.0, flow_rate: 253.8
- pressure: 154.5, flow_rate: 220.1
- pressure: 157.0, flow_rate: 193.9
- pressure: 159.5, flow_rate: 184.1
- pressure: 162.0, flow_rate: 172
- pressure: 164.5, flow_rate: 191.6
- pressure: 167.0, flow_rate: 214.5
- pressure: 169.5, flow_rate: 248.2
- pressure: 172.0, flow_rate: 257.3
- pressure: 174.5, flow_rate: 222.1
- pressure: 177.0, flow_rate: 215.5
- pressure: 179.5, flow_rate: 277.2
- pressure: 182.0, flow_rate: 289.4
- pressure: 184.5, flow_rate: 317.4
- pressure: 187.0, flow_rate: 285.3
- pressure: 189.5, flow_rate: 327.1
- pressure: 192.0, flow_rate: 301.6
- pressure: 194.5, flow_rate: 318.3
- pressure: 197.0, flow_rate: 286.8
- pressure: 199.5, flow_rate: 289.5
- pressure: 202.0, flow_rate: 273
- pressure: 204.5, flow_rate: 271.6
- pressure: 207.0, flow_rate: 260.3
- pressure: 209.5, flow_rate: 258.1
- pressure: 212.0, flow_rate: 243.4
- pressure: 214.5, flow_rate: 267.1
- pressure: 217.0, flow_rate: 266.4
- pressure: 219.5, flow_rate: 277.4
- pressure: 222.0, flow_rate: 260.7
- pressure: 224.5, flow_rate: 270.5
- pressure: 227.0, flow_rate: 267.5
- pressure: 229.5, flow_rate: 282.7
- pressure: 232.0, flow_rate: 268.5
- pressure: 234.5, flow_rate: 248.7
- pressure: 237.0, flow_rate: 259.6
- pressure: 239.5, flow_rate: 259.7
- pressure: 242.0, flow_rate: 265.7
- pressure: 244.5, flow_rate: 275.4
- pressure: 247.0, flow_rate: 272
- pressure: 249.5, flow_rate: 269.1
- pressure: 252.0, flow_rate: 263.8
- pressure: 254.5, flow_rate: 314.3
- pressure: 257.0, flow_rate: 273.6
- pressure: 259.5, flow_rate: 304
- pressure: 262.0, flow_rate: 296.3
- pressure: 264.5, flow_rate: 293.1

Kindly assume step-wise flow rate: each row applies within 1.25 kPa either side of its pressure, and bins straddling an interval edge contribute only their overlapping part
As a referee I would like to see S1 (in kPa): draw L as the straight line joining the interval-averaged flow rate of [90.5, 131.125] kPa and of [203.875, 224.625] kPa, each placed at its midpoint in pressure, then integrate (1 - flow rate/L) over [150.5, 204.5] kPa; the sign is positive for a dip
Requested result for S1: 8.3 kPa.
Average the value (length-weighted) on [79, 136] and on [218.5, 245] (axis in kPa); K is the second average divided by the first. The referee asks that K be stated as 0.7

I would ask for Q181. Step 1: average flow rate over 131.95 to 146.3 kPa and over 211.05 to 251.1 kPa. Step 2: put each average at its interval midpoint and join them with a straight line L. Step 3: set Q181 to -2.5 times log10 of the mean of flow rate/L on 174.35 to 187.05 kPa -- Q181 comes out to 0.10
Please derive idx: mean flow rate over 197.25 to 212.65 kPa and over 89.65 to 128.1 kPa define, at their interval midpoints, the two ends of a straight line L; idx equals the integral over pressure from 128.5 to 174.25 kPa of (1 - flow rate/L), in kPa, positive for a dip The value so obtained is 9.87 kPa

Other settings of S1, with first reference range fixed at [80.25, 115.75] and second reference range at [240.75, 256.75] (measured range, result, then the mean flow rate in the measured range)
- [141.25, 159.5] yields 5.0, 261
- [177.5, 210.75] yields 3.6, 287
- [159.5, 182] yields 7.6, 226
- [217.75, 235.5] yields 1.6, 268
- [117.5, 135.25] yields 1.9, 340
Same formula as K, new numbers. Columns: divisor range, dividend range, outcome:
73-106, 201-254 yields 0.66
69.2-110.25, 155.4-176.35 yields 0.52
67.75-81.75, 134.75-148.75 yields 0.76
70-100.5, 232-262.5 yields 0.67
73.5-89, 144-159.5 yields 0.61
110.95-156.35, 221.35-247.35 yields 0.83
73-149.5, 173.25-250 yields 0.74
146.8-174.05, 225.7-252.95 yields 1.19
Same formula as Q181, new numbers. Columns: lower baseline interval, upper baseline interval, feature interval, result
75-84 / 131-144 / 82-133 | -0.04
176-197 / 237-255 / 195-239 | 0.05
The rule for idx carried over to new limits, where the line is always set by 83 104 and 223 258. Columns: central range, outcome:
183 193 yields 0.4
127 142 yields 1.8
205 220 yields 1.7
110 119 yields 0.1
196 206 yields 0.9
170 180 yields 2.7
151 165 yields 5.8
